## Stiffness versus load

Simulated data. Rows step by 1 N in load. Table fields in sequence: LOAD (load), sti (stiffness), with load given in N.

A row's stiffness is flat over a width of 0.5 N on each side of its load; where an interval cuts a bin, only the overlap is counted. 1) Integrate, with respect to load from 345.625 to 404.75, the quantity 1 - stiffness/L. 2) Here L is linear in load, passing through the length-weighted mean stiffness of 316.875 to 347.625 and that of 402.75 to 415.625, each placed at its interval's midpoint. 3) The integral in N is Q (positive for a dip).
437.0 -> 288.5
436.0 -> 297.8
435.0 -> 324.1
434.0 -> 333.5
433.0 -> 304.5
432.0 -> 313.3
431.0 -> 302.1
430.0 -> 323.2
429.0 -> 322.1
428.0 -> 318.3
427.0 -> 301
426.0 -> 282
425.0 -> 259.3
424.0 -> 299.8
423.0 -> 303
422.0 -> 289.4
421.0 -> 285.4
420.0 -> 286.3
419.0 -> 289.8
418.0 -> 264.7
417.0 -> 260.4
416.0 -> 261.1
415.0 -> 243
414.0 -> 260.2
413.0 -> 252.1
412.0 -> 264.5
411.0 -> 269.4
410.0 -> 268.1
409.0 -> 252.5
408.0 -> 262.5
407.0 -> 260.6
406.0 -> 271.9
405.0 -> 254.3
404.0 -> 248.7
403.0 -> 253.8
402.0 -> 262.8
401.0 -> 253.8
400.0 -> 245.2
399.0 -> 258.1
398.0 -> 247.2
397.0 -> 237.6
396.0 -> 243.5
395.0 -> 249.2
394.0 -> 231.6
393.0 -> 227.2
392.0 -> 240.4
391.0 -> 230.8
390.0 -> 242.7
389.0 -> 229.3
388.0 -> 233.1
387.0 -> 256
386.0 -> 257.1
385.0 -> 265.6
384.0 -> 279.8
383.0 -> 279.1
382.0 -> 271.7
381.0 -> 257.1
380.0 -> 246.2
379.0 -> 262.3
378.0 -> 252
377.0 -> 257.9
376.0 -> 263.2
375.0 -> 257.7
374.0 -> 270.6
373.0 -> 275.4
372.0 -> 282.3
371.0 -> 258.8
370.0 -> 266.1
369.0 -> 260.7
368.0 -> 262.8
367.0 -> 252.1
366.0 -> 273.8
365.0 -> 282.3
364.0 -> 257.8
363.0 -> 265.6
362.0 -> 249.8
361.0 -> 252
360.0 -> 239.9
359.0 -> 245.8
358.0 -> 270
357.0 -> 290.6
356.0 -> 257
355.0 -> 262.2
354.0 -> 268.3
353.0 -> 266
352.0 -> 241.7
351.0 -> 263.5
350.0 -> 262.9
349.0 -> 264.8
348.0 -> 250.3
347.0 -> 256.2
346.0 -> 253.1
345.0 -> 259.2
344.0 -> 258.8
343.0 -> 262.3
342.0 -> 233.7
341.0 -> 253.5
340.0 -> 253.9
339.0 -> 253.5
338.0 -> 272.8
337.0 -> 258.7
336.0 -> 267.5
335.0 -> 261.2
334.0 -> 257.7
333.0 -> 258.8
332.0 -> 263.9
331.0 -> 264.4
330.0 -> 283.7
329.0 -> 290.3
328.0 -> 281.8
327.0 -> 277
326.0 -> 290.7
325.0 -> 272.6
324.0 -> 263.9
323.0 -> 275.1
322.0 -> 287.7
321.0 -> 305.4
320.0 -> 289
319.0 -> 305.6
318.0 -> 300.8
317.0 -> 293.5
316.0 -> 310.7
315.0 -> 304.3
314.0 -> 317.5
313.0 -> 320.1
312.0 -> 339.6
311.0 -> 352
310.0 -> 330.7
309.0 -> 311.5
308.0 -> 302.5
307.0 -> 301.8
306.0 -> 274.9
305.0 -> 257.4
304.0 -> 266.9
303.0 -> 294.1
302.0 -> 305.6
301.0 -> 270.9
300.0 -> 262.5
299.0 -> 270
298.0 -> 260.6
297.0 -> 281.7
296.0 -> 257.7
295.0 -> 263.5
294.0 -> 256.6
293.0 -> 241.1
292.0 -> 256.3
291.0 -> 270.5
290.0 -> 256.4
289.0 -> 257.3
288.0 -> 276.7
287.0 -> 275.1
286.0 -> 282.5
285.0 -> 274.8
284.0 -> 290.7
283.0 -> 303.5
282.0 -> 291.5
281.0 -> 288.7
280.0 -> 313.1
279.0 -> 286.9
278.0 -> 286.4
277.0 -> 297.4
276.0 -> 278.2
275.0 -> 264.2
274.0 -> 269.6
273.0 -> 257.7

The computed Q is 1.7 N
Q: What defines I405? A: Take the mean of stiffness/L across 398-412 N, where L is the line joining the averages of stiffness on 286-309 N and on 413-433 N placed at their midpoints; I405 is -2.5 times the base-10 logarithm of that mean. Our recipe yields 0.11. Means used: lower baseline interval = 272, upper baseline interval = 287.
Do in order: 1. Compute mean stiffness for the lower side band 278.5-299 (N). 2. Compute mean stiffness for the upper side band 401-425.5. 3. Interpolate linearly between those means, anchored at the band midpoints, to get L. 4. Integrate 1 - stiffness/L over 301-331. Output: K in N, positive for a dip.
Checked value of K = -2.5 N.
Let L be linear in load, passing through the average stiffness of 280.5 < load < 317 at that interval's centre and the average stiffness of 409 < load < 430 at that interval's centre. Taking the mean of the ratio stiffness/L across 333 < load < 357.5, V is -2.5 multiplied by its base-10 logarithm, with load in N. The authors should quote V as 0.09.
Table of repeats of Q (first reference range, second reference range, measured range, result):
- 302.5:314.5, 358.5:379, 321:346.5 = 1.80 N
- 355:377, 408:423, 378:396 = 1.03 N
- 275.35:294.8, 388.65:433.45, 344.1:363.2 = 0.93 N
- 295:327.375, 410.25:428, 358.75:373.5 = 1.13 N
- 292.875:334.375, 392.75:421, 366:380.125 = 0.26 N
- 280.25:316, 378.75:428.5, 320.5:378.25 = 1.93 N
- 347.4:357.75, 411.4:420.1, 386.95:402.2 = 1.23 N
